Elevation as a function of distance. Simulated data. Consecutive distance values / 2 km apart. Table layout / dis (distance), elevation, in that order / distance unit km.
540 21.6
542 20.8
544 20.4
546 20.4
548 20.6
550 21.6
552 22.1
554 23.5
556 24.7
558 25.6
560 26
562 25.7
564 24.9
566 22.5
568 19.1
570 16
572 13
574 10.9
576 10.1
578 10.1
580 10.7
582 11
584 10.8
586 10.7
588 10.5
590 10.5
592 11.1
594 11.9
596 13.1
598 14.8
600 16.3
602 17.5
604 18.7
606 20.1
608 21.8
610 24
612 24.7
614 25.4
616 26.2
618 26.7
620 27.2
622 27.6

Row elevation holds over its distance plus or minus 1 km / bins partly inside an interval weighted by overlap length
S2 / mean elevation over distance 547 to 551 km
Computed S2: 21.1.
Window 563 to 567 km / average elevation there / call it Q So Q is 23.7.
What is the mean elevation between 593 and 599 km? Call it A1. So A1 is 13.3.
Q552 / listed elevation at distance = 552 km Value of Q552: 22.1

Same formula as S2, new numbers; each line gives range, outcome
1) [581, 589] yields 10.8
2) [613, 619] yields 26.1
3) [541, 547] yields 20.5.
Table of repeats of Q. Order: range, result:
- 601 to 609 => 19.5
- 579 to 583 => 10.8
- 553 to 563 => 25.1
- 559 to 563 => 25.9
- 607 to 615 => 24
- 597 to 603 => 16.2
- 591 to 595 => 11.5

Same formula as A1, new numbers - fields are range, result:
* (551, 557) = 23.4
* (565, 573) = 17.6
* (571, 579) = 11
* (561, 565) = 25.3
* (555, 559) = 25.1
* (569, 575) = 13.3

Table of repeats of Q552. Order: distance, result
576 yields 10.1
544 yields 20.4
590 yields 10.5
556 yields 24.7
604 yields 18.7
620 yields 27.2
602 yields 17.5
